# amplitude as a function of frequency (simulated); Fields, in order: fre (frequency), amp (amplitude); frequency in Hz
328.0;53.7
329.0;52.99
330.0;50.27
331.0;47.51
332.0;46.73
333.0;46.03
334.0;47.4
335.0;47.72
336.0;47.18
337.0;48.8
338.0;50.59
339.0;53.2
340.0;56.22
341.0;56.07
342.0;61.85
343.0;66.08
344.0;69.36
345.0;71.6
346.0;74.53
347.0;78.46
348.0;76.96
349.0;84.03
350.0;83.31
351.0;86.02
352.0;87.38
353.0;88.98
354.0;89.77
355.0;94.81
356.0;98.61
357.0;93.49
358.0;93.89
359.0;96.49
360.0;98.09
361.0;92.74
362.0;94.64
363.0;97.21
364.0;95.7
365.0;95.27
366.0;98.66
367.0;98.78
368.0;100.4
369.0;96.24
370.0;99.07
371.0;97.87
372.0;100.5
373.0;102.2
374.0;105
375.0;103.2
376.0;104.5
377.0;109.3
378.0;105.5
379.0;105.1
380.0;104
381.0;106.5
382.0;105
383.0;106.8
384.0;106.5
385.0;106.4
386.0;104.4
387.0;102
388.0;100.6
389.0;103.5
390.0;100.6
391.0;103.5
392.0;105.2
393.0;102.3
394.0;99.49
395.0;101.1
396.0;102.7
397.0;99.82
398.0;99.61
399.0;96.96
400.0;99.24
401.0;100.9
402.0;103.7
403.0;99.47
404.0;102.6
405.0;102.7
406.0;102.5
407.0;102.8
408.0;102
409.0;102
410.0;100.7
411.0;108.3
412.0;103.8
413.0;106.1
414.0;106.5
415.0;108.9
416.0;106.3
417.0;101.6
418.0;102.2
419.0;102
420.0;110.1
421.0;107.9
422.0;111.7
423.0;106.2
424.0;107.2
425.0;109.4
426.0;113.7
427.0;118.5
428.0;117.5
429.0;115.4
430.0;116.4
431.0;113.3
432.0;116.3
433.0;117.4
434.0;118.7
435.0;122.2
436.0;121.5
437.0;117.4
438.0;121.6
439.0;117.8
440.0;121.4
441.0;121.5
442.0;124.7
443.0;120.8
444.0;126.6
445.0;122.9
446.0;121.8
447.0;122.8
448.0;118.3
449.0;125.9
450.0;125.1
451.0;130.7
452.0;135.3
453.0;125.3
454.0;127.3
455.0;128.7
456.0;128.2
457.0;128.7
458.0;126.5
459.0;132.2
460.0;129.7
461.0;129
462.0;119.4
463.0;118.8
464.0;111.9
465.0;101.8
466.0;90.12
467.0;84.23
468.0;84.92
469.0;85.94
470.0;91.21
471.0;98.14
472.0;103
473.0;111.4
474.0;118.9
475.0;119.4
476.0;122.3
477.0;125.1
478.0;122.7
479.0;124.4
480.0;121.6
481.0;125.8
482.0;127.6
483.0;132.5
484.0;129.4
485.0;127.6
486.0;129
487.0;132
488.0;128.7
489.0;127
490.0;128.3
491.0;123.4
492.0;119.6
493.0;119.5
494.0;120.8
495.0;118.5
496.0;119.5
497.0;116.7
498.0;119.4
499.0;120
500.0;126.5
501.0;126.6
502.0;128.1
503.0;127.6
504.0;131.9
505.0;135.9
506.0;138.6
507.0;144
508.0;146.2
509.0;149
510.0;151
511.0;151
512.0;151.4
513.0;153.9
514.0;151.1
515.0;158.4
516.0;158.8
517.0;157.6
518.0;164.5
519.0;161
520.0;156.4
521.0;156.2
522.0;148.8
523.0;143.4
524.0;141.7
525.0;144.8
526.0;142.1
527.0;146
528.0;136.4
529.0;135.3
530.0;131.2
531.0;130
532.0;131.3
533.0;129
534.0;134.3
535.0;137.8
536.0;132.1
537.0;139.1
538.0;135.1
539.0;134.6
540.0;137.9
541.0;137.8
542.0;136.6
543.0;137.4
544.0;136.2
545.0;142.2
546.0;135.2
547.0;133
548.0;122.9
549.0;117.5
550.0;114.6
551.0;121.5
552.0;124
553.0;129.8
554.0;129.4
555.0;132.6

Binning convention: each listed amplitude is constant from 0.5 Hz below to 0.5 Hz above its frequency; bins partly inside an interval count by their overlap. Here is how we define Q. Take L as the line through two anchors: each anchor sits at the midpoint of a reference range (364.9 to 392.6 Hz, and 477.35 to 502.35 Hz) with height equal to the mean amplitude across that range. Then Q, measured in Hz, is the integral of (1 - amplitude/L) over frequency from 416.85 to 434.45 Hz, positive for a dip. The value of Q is 0.1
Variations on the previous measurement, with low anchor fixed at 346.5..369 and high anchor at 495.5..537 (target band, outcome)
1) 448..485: 2.1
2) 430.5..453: -0.8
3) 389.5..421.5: 1.1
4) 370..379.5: -0.6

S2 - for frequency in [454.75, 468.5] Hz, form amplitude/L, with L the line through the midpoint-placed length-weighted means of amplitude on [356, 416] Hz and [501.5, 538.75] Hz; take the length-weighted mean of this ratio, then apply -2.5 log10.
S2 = 0.09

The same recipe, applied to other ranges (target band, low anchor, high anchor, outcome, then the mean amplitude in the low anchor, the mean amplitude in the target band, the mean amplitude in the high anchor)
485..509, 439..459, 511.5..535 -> 0.09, 125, 128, 146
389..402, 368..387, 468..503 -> 0.05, 104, 101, 120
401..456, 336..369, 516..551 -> -0.08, 81.9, 114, 139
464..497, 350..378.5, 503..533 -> 0.16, 97.1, 116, 146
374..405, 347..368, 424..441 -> 0.00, 92.1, 103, 117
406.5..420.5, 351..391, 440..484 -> 0.04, 99.6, 105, 119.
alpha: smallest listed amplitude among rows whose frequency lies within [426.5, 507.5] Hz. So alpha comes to 84.23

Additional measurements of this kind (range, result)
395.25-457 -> 96.96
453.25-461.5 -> 126.5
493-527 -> 116.7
